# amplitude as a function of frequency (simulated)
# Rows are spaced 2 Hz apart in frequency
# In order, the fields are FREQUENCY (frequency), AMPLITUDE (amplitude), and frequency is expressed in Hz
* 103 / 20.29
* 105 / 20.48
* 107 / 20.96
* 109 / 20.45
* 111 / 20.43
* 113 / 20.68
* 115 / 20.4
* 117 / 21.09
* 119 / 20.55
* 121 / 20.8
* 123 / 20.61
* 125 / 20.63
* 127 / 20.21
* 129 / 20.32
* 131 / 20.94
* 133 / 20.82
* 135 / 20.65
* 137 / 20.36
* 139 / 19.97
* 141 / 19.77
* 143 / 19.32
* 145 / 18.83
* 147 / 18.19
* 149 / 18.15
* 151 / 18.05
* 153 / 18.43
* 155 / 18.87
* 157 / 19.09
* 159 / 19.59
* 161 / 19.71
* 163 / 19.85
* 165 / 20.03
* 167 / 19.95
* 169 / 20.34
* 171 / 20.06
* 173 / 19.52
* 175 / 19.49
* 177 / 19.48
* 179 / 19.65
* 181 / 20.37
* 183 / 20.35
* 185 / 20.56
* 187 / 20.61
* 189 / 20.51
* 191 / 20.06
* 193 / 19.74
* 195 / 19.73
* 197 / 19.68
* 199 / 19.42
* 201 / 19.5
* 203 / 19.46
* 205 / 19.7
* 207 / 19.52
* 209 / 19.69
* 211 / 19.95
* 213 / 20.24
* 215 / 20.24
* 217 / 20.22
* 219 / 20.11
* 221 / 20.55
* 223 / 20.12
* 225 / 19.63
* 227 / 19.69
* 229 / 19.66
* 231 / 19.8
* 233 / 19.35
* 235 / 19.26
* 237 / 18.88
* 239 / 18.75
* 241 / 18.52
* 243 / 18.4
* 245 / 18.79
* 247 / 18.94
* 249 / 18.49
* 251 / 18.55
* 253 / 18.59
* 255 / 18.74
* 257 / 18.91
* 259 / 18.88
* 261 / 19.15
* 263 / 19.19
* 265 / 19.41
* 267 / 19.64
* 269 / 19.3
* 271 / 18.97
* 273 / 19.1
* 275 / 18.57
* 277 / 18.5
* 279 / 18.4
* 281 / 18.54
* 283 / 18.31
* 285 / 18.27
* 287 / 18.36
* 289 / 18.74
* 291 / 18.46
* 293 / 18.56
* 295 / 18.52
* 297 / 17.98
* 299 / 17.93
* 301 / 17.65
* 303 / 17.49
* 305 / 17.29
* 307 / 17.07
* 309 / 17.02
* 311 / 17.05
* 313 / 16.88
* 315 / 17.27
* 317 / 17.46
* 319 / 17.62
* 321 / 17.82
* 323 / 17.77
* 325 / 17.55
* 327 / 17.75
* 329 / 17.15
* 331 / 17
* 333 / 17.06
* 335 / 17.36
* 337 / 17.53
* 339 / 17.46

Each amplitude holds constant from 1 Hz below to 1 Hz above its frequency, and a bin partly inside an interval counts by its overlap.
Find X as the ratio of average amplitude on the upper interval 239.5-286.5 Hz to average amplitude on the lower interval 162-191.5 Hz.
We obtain 0.94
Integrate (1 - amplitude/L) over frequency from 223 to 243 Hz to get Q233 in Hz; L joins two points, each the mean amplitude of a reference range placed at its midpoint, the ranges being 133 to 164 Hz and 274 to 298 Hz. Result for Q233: -0.5 Hz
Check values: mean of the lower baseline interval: 19.3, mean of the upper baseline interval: 18.4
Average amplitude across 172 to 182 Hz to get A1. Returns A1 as 19.7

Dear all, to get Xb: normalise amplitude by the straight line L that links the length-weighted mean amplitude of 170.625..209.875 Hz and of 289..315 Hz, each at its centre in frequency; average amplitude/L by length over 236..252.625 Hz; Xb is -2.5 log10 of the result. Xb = 0.01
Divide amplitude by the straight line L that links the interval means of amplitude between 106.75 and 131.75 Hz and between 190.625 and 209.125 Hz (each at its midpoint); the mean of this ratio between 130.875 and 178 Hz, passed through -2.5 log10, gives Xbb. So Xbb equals 0.04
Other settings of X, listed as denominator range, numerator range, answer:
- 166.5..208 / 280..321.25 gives 0.90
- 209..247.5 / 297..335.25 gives 0.89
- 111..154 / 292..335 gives 0.88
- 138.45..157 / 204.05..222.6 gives 1.06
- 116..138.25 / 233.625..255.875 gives 0.91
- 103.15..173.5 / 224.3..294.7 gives 0.95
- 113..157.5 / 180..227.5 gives 1.01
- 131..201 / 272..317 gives 0.91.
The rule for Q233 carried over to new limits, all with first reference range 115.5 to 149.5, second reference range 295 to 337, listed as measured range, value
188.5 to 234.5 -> -2.14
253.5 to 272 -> -0.92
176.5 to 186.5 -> -0.39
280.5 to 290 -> -0.29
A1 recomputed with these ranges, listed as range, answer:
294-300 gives 18.1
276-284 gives 18.4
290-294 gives 18.5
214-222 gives 20.3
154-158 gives 19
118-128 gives 20.6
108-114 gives 20.5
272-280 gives 18.6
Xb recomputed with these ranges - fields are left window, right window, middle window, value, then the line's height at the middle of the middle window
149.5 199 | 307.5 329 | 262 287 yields -0.043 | 18.1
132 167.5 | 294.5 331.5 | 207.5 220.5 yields -0.080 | 18.7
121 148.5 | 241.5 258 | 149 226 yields -0.020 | 19.4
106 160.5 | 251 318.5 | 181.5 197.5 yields -0.047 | 19.3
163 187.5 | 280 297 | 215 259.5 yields -0.005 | 19.2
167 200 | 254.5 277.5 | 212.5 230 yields -0.027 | 19.5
